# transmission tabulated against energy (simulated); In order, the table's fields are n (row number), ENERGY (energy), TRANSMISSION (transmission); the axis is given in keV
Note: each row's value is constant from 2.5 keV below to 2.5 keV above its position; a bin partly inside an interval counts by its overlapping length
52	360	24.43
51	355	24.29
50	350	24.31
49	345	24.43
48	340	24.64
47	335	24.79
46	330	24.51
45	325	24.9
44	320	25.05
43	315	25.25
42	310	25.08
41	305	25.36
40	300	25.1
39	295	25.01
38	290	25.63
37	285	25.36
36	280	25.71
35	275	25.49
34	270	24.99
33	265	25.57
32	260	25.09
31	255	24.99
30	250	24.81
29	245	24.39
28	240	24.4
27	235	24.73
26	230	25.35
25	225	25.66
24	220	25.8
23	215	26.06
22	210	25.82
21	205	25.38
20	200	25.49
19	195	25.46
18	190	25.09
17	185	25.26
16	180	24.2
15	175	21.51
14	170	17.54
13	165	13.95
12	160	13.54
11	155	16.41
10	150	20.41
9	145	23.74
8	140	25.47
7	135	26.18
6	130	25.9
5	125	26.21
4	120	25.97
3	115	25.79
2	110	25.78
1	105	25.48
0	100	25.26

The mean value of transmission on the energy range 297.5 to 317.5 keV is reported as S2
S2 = 25.2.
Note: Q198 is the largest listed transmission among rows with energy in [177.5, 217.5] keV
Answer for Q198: 26.06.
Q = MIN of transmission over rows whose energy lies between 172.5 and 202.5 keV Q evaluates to 21.51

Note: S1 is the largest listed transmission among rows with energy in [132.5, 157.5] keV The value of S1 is 26.18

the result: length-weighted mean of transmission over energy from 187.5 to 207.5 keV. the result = 25.4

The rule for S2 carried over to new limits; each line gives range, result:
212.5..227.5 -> 25.8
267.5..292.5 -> 25.4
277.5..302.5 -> 25.4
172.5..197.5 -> 24.3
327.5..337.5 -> 24.6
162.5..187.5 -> 20.5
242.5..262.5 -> 24.8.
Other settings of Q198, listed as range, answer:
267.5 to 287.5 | 25.71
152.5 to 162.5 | 16.41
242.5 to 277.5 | 25.57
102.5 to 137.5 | 26.21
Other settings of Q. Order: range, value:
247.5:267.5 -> 24.81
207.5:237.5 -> 24.73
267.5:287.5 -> 24.99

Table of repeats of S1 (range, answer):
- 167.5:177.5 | 21.51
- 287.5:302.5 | 25.63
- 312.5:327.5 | 25.25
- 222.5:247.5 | 25.66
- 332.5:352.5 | 24.79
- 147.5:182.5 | 24.2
